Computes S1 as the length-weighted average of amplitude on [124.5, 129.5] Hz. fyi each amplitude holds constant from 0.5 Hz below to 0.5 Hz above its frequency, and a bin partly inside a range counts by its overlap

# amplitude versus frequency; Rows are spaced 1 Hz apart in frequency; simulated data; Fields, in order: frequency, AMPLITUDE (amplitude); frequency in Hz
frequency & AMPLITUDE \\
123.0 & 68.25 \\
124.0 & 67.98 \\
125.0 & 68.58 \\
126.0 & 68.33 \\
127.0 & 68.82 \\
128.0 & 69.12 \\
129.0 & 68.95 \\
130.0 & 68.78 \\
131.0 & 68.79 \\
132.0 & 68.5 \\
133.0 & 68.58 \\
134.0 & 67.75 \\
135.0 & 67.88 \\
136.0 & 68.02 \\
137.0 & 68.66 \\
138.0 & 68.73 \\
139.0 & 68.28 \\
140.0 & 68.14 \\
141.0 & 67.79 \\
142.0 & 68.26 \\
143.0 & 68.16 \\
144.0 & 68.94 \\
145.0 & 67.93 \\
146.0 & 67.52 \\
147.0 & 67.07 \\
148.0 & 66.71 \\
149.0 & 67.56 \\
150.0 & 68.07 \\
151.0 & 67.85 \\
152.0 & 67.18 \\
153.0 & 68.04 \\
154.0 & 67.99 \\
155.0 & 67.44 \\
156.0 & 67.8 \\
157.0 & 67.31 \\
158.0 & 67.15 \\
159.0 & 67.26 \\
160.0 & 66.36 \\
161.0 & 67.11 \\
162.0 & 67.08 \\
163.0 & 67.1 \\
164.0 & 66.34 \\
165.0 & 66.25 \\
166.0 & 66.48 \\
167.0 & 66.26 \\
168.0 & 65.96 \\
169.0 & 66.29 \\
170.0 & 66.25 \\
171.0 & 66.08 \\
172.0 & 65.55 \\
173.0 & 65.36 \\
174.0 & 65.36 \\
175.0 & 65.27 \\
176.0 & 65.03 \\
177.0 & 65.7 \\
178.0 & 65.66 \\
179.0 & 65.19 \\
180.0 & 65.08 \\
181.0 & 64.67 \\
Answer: 68.8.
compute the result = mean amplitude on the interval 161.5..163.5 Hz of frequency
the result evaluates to 67.1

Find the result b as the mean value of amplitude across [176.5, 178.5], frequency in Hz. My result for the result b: 65.7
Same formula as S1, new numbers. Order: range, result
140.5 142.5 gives 68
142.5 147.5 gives 67.9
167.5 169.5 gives 66.1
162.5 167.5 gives 66.5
